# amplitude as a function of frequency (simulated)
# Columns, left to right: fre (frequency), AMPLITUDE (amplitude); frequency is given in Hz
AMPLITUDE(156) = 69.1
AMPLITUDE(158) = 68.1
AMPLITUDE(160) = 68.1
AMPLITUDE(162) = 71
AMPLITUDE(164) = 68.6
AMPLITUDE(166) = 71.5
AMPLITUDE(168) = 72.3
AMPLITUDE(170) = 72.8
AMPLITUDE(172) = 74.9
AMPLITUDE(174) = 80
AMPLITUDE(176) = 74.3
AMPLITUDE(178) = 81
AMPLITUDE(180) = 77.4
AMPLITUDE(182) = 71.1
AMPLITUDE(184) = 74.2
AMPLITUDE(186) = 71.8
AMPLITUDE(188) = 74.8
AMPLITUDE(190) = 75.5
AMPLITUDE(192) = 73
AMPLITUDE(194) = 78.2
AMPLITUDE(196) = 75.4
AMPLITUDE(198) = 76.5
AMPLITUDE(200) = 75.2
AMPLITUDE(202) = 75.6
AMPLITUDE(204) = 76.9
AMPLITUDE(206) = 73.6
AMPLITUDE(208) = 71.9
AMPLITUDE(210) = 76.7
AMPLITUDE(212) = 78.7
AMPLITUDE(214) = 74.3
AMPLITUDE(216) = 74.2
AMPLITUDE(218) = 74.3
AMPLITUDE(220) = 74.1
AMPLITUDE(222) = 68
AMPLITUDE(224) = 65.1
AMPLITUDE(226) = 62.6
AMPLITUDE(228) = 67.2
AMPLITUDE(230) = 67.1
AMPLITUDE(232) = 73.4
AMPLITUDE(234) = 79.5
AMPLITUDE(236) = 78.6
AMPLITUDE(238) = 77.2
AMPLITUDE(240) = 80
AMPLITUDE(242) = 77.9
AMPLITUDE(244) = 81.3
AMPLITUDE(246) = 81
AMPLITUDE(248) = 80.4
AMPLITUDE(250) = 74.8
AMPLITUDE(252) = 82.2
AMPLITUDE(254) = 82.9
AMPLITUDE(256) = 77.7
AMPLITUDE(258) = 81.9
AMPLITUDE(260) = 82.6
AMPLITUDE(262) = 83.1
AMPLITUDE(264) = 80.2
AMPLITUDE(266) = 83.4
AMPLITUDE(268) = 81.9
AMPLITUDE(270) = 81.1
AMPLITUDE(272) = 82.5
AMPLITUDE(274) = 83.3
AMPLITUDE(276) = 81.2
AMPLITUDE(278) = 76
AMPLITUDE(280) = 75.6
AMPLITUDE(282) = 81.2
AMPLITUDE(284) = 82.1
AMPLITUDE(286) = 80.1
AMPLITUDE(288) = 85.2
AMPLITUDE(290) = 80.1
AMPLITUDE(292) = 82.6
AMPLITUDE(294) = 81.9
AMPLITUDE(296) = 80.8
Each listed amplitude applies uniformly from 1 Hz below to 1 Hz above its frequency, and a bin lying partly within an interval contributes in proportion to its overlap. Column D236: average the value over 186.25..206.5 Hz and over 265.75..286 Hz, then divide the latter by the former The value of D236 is 1.1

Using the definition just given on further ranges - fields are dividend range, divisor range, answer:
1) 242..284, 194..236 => 1.10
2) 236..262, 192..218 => 1.06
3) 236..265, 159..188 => 1.09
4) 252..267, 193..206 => 1.07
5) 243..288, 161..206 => 1.08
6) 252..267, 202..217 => 1.09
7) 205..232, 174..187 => 0.95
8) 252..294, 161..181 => 1.09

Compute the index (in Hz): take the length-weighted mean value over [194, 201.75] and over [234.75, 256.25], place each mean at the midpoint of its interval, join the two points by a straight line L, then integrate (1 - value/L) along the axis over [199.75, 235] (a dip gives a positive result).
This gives 2.2 Hz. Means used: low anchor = 76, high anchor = 79.5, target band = 72.6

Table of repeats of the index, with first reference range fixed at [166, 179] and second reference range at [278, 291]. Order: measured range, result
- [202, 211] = 0.2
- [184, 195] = 0.2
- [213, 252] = 1.8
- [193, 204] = 0.1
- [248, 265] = -0.3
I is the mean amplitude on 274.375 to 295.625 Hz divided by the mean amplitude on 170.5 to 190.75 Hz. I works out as 1.07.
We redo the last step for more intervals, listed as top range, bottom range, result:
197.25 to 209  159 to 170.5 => 1.06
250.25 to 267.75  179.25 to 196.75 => 1.09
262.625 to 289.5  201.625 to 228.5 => 1.12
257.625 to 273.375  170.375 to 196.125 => 1.09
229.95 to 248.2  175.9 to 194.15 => 1.04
